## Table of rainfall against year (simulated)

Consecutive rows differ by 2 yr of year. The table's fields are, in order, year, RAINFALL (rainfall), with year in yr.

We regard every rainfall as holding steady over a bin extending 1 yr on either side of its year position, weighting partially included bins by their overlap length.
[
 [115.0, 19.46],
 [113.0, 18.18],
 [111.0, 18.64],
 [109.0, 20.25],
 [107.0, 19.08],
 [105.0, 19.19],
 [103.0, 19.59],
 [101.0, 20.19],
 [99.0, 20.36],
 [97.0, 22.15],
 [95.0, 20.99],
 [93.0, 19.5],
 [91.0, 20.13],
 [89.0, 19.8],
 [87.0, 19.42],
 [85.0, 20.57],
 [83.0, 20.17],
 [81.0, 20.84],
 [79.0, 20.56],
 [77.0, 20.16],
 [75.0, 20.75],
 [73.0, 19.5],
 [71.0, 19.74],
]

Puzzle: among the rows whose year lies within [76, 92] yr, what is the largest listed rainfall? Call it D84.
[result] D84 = 20.84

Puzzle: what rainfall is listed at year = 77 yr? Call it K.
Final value 20.16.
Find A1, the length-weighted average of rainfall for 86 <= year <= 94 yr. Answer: 19.7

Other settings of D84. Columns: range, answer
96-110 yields 22.15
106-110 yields 20.25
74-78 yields 20.75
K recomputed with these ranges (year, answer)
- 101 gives 20.19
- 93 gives 19.5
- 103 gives 19.59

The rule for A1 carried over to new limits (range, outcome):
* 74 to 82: 20.6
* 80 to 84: 20.5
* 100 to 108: 19.5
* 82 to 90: 20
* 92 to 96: 20.2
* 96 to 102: 20.9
